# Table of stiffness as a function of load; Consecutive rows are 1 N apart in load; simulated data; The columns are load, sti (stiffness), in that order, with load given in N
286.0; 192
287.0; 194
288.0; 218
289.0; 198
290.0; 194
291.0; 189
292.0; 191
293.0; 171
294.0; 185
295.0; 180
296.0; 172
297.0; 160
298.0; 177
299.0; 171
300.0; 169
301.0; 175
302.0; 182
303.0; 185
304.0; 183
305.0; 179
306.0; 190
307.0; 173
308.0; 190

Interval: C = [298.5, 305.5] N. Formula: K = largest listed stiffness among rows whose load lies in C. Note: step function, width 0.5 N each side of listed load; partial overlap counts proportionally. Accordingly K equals 185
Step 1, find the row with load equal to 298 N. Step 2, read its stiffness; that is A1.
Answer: 177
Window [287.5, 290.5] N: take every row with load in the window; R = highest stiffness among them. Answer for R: 218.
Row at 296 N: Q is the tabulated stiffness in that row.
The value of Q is 172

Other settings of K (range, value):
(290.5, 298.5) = 191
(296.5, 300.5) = 177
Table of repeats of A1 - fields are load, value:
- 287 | 194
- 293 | 171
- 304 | 183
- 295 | 180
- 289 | 198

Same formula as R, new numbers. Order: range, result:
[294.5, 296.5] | 180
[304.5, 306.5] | 190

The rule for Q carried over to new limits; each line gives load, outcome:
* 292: 191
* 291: 189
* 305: 179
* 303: 185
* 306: 190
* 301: 175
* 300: 169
